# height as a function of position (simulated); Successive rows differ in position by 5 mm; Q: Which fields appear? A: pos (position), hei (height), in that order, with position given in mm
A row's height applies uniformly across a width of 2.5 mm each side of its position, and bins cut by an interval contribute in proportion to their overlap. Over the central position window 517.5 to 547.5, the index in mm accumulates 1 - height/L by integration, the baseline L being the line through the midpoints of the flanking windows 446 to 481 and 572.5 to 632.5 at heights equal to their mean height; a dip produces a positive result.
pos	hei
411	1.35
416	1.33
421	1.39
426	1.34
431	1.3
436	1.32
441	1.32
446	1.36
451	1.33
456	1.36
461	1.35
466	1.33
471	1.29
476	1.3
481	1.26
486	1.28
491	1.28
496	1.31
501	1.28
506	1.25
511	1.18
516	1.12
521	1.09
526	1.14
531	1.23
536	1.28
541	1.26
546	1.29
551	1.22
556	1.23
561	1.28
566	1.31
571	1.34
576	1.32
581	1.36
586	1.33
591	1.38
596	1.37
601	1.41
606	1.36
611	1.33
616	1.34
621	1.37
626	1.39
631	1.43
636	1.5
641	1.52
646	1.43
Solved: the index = 3.01 mm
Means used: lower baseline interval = 1.32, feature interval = 1.21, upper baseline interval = 1.36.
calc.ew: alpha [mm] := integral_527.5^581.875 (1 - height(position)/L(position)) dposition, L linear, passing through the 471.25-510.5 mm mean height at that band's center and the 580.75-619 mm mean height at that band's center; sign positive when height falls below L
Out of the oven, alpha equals 1.91 mm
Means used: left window 1.28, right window 1.36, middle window 1.28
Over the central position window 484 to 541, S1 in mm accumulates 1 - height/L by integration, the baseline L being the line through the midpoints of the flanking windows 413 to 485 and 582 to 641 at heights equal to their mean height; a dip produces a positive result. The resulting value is 5.4 mm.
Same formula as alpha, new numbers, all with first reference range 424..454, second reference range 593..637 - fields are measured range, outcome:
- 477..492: 0.76 mm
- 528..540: 0.96 mm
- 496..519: 2.29 mm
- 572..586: 0.36 mm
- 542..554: 0.96 mm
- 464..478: 0.34 mm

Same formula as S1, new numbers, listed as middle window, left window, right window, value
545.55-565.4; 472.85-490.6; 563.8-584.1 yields 1.0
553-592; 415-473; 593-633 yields 1.4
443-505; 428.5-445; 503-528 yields -3.4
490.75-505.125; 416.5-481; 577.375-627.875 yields 0.6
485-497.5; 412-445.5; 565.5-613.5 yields 0.5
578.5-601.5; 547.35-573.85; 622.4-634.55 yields -0.5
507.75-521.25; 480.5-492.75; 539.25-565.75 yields 1.3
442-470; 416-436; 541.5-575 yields -0.3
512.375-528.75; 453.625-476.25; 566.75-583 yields 2.6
